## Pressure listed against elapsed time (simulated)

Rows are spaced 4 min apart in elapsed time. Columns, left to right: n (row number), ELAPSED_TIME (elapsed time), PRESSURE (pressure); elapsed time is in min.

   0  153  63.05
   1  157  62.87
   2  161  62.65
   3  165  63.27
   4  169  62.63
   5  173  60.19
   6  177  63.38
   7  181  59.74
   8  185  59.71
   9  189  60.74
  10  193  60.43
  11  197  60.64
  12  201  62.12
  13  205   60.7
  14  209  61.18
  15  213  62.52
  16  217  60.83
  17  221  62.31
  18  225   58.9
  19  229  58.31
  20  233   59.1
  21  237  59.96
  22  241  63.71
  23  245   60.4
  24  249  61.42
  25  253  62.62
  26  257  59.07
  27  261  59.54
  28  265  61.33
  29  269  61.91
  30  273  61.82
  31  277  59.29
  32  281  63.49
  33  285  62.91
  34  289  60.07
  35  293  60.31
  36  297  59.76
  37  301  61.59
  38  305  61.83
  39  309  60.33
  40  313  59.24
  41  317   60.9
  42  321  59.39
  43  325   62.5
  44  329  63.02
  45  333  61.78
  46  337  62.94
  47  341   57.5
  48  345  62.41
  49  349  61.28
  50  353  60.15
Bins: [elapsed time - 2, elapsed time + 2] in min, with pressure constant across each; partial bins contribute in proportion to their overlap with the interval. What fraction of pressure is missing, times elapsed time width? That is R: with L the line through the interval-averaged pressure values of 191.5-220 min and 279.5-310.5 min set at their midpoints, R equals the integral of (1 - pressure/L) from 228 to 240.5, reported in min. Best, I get 0.3 min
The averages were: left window 61.3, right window 61.3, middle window 59.7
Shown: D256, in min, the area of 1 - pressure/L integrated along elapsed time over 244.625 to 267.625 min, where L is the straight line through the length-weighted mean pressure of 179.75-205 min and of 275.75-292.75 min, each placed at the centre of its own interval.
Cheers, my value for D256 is 0.1 min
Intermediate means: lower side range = 60.6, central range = 60.8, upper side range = 61.4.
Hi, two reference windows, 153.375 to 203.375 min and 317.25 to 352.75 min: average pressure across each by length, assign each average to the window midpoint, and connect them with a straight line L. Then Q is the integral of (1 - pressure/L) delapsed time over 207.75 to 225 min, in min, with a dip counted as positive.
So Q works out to 0.0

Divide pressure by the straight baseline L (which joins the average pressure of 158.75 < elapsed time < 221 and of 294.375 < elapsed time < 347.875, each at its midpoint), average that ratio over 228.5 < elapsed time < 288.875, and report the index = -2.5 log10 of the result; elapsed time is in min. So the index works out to 0.00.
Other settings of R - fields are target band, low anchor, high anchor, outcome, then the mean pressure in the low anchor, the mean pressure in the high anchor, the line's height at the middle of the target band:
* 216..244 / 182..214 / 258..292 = 0.3 min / 60.9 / 61.2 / 61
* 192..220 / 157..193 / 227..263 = -0.1 min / 61.6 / 60.5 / 61.1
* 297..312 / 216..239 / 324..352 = 0.0 min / 59.9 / 61.5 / 61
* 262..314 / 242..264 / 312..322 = -0.6 min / 60.8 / 59.9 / 60.3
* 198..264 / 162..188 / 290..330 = 0.5 min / 61.5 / 60.8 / 61.2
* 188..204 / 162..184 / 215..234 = 0.0 min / 61.8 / 59.9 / 61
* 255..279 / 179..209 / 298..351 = 0.2 min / 60.6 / 61.1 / 60.9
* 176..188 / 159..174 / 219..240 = 0.2 min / 62.3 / 59.9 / 61.7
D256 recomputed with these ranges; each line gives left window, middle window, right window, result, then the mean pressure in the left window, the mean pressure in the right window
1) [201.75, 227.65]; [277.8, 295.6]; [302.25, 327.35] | -0.18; 61.1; 60.8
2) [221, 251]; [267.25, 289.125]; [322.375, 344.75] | -0.29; 60.4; 61.6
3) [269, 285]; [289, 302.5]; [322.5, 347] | 0.28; 61.8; 61.6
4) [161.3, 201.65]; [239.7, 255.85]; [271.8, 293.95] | -0.13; 61.3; 61.3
